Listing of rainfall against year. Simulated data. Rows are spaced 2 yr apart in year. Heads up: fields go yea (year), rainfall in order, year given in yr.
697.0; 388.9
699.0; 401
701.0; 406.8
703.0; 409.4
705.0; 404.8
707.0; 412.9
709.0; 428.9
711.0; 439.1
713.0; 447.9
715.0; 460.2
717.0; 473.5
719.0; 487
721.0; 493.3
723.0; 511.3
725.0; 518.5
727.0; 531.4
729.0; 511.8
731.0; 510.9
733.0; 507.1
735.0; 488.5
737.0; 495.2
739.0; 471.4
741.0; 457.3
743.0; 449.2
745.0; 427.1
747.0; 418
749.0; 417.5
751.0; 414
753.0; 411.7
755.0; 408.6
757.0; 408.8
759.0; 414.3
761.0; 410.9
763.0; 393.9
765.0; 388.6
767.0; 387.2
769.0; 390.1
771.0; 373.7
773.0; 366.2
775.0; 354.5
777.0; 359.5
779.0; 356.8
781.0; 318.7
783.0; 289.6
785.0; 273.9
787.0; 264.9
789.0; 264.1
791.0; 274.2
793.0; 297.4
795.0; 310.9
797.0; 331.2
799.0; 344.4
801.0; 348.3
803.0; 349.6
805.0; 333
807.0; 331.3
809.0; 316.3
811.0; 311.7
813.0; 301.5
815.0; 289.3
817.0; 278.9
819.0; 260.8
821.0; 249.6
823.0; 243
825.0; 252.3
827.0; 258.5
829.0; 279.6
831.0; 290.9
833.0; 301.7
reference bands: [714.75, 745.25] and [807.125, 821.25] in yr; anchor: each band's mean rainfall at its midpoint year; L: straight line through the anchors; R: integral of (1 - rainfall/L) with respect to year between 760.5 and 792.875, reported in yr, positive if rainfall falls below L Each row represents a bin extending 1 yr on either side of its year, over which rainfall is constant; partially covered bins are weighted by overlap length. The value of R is 3.6 yr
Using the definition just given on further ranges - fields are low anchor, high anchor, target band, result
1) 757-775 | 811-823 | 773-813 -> 1.1 yr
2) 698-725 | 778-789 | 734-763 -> -5.0 yr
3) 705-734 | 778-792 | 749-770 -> -2.3 yr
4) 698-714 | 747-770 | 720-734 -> -3.3 yr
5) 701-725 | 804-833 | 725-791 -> -3.3 yr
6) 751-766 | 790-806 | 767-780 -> 0.2 yr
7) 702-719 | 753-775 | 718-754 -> -4.9 yr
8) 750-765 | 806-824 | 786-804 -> 1.0 yr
